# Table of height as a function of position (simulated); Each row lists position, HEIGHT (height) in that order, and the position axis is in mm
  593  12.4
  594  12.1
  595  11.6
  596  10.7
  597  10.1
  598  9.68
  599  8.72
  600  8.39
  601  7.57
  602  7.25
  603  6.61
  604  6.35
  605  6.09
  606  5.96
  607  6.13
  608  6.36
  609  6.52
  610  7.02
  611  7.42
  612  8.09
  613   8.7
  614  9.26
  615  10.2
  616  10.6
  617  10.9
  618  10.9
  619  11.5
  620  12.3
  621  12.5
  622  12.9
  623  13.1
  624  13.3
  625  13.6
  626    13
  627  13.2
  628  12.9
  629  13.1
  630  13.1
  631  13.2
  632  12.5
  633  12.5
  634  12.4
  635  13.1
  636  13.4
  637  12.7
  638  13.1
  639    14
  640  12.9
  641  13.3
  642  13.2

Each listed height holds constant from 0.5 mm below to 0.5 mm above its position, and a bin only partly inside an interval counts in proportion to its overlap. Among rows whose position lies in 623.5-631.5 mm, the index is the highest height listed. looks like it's 13.6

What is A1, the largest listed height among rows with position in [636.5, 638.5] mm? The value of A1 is 13.1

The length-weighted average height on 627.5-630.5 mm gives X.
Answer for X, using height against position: 13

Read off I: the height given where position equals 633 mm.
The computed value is 12.5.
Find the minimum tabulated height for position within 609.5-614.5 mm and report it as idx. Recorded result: 7.02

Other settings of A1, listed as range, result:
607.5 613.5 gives 8.7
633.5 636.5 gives 13.4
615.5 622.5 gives 12.9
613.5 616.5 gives 10.6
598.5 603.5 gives 8.72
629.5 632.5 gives 13.2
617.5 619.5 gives 11.5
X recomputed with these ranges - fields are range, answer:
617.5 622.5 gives 12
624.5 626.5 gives 13.3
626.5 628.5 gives 13.1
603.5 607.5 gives 6.13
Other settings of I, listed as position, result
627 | 13.2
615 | 10.2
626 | 13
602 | 7.25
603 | 6.61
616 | 10.6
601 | 7.57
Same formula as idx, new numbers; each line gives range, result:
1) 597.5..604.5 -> 6.35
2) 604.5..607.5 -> 5.96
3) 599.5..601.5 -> 7.57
